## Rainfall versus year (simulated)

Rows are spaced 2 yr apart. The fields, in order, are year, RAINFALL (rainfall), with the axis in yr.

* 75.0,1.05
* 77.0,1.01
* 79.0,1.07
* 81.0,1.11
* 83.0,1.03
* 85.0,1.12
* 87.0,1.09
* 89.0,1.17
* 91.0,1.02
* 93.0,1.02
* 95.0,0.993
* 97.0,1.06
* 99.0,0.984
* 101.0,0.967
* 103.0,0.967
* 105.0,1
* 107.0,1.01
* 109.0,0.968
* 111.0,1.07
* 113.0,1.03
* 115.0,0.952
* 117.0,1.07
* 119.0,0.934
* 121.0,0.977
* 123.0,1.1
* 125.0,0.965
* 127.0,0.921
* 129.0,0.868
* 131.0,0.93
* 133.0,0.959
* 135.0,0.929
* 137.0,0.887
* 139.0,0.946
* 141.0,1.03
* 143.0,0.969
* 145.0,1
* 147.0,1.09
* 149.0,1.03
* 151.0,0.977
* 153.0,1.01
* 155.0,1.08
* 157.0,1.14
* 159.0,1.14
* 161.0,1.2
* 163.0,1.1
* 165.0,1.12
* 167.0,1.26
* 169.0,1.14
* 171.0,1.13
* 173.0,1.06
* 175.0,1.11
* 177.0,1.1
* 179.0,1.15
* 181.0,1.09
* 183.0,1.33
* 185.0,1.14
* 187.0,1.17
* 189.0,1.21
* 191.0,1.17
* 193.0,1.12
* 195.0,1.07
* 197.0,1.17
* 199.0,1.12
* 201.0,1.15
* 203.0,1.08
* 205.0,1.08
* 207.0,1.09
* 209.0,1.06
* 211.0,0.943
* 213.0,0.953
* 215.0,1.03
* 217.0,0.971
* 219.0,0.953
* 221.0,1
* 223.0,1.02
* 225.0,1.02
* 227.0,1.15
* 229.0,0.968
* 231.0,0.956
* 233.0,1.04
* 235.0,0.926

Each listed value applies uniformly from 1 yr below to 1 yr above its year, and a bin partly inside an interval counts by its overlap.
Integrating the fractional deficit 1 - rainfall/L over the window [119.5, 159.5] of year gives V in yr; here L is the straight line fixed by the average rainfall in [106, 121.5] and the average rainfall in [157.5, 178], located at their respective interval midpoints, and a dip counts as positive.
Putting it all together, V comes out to 2.7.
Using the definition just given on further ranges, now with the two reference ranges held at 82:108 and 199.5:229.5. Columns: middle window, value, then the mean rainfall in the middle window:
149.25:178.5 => -2.18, 1.11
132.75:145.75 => 0.93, 0.959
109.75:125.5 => 0.31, 1.01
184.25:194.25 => -1.23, 1.16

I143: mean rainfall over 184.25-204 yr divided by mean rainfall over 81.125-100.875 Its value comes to 1.08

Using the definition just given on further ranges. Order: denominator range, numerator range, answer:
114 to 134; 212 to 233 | 1.04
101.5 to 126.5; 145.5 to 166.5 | 1.09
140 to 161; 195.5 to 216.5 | 1.01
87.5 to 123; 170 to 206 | 1.12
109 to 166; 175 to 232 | 1.07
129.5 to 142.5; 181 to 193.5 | 1.25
